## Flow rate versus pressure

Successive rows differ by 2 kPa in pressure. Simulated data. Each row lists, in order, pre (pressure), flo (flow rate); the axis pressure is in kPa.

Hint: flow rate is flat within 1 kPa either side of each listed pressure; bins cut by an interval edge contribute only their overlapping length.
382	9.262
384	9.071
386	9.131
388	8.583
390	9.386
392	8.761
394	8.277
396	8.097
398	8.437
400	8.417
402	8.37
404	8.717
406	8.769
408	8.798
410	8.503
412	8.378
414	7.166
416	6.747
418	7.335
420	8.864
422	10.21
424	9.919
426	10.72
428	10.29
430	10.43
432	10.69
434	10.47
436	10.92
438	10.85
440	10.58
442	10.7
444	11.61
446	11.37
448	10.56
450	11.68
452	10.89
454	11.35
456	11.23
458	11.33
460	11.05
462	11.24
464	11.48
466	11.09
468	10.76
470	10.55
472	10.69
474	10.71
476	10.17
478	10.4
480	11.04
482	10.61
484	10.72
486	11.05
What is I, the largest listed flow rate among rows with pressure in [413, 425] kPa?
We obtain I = 10.21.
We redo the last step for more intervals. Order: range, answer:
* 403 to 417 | 8.798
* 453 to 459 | 11.35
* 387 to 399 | 9.386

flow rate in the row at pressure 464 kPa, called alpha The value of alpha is 11.48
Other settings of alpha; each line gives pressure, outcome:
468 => 10.76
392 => 8.761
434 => 10.47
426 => 10.72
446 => 11.37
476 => 10.17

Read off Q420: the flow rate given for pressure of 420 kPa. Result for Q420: 8.864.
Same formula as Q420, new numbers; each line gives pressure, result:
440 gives 10.58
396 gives 8.097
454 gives 11.35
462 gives 11.24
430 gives 10.43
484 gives 10.72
